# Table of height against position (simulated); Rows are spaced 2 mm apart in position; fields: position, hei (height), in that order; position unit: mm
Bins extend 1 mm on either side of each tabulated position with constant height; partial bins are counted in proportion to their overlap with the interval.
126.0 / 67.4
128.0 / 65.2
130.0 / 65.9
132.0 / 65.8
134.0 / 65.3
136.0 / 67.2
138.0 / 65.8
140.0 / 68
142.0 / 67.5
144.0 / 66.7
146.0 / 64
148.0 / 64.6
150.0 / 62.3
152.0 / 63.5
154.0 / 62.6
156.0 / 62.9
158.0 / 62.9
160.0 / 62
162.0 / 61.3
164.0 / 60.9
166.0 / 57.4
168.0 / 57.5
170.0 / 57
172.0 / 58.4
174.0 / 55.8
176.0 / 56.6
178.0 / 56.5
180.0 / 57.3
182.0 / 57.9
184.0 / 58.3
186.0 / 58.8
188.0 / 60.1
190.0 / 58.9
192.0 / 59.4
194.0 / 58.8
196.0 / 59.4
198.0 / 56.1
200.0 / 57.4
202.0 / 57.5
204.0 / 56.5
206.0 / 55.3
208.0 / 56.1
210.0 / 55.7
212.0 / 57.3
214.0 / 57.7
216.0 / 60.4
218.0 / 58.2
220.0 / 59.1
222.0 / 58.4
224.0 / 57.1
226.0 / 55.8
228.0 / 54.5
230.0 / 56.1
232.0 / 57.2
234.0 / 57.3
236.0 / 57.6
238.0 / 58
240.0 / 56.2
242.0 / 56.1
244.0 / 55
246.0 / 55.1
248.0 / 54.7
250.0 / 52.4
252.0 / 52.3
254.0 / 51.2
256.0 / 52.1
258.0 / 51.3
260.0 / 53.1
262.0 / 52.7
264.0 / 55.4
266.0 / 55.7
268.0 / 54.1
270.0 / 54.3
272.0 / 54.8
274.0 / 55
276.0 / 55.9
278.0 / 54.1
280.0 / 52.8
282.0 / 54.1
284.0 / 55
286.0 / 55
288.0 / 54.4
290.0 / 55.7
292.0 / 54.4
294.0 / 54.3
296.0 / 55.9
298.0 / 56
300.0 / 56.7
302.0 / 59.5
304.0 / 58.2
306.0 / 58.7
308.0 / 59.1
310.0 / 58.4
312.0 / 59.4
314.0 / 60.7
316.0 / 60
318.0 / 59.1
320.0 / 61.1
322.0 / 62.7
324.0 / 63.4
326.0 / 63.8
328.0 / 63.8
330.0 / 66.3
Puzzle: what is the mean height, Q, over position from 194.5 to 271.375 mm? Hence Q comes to 55.8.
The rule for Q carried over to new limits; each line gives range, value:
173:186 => 57.2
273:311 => 56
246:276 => 53.6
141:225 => 59.3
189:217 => 57.6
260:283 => 54.4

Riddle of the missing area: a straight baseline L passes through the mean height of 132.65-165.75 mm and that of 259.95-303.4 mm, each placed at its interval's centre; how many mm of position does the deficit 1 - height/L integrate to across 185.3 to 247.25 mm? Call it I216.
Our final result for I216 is 2.3 mm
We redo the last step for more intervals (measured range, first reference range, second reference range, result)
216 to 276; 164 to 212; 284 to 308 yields 1.7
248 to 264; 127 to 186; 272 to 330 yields 1.8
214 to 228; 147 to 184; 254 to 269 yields -0.4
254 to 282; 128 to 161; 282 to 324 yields 2.6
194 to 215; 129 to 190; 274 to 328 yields 1.2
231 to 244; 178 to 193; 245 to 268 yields -0.5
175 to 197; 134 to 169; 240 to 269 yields 0.7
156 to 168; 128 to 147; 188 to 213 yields 0.4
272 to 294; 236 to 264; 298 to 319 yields 0.8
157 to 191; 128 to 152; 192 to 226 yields 1.6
